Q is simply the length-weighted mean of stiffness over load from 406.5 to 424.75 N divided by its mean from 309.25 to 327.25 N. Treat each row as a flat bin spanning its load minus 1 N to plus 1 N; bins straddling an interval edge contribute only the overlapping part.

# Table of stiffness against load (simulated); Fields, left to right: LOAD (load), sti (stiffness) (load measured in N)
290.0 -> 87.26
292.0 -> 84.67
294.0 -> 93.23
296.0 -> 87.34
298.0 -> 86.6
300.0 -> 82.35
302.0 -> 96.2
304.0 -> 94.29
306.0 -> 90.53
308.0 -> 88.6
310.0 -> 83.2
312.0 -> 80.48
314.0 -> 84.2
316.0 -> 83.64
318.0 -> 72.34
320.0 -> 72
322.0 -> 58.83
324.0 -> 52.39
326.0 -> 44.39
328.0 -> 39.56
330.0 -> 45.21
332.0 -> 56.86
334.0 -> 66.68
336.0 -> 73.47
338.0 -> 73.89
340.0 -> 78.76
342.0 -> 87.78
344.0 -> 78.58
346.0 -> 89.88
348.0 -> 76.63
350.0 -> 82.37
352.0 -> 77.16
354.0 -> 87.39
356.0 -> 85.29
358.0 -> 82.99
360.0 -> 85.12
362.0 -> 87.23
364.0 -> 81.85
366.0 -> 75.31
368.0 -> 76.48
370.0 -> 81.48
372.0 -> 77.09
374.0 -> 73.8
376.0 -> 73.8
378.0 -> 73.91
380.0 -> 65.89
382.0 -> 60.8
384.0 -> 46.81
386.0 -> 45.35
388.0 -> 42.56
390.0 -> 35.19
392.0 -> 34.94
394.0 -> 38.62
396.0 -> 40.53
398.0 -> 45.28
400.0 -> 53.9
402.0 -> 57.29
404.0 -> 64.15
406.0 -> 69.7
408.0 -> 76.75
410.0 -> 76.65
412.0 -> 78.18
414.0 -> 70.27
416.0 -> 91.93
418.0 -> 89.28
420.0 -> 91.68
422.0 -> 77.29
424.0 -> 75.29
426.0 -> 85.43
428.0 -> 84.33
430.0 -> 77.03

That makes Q 1.16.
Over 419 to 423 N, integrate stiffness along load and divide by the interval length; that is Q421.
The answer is 84.5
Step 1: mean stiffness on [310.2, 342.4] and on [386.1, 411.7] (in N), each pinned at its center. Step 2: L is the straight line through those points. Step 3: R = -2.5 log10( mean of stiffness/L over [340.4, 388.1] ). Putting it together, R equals -0.25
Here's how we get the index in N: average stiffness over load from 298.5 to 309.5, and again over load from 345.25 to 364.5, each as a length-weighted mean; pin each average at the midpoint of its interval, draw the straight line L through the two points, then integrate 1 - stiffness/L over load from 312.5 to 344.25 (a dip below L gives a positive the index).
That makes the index 7.3 N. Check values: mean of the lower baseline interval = 89.9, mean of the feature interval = 66.7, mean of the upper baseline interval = 83.6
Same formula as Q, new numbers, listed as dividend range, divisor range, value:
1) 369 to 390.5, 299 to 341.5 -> 0.86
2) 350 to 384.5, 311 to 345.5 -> 1.13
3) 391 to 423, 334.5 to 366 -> 0.81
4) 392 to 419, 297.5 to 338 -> 0.89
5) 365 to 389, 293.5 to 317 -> 0.76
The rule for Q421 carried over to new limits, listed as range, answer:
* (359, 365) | 84.7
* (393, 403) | 47.1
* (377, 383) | 66.9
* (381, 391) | 46.1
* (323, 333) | 47.7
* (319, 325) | 61.1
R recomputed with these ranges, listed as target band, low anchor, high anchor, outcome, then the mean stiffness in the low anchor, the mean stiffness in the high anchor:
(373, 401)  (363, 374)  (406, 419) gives 0.44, 78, 79.7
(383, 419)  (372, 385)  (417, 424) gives 0.30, 66.7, 84.5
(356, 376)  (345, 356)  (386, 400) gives -0.19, 82.9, 41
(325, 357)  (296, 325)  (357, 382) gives 0.11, 80.6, 77.2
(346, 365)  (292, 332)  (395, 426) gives -0.14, 75.3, 71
